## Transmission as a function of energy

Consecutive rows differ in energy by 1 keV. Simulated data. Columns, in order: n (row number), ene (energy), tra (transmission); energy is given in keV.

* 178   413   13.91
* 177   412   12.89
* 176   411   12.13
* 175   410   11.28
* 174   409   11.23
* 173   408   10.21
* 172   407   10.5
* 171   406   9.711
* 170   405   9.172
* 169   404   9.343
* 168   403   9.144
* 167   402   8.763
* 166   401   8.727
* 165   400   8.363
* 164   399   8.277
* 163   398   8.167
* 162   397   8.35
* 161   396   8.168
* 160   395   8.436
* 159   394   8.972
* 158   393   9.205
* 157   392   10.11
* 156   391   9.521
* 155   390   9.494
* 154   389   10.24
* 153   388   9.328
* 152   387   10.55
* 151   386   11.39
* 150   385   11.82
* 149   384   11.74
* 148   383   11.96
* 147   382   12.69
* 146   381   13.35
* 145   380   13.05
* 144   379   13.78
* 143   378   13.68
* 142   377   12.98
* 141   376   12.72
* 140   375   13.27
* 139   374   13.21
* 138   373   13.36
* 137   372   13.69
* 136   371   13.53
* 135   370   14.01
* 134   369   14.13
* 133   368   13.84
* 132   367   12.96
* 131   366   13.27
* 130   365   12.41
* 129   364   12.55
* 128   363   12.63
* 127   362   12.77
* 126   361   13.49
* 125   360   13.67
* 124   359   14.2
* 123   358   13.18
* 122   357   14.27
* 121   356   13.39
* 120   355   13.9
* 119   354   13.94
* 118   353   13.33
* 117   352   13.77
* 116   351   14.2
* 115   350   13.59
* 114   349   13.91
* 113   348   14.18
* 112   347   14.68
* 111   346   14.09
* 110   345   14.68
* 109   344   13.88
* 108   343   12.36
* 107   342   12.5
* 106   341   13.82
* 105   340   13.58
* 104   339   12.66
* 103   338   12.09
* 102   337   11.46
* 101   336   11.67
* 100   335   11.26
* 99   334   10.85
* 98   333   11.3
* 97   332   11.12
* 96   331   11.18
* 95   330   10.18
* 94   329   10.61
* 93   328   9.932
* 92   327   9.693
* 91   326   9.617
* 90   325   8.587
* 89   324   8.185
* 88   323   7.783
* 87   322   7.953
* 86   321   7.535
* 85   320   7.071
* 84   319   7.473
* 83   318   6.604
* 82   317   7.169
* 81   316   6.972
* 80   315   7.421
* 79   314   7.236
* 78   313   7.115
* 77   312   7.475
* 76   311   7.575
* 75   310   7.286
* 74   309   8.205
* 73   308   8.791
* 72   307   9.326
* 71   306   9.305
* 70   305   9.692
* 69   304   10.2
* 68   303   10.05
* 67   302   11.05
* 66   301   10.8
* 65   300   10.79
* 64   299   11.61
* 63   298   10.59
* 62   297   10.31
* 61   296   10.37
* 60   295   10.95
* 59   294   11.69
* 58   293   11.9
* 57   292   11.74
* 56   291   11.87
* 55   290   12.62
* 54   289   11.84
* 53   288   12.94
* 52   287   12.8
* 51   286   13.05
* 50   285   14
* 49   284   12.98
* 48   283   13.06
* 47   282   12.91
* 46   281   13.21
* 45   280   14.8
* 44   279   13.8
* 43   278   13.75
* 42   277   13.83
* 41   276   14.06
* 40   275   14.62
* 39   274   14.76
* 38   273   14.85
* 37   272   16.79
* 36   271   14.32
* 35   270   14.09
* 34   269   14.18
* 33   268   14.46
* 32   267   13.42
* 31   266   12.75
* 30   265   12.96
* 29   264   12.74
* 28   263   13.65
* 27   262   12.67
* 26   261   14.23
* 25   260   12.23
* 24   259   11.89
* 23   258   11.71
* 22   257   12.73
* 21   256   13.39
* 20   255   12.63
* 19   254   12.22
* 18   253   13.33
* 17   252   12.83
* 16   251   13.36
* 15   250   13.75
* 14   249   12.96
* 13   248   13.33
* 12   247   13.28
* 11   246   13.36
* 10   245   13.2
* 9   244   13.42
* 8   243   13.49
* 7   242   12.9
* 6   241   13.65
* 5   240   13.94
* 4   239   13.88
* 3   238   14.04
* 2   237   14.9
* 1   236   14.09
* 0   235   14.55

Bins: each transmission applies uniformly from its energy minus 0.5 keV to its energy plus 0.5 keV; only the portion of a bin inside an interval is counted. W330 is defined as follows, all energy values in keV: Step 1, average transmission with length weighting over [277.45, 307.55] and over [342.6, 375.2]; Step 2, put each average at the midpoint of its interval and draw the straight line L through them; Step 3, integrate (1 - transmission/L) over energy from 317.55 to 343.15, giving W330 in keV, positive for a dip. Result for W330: 5.19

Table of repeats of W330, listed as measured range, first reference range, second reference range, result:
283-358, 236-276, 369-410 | 7.5 keV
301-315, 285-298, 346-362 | 4.1 keV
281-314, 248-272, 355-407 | 5.1 keV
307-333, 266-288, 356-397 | 9.3 keV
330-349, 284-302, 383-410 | -3.2 keV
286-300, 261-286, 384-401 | 1.6 keV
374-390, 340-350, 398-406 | -2.3 keV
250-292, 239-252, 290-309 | -4.6 keV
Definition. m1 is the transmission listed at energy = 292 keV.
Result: 11.74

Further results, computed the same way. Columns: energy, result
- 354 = 13.94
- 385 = 11.82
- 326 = 9.617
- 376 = 12.72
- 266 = 12.75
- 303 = 10.05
